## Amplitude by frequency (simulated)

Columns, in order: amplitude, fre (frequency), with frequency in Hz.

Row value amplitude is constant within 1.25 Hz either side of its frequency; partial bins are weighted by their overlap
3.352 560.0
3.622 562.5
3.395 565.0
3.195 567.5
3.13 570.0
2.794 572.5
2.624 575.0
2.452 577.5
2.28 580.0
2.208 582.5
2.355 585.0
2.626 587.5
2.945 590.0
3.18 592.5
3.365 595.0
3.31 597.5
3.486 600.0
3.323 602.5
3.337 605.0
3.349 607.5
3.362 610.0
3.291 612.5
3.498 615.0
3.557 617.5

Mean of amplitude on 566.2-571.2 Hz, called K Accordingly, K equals 3.17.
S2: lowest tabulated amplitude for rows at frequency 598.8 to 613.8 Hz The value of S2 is 3.291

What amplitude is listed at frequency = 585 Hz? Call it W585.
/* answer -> 2.355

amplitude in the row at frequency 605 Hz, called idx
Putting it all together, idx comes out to 3.337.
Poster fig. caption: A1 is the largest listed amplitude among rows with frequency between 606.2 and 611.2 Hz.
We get 3.362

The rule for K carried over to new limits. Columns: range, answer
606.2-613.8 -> 3.34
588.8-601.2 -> 3.26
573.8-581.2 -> 2.45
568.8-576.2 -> 2.85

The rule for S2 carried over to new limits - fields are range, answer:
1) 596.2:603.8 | 3.31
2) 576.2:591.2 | 2.208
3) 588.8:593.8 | 2.945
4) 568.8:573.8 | 2.794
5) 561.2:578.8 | 2.452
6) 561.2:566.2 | 3.395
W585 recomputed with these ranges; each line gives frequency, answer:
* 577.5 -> 2.452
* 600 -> 3.486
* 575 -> 2.624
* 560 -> 3.352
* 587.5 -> 2.626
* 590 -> 2.945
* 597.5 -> 3.31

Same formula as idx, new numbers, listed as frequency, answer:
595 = 3.365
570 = 3.13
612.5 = 3.291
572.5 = 2.794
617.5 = 3.557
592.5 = 3.18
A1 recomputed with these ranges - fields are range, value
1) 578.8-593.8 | 3.18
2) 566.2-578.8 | 3.195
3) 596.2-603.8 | 3.486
